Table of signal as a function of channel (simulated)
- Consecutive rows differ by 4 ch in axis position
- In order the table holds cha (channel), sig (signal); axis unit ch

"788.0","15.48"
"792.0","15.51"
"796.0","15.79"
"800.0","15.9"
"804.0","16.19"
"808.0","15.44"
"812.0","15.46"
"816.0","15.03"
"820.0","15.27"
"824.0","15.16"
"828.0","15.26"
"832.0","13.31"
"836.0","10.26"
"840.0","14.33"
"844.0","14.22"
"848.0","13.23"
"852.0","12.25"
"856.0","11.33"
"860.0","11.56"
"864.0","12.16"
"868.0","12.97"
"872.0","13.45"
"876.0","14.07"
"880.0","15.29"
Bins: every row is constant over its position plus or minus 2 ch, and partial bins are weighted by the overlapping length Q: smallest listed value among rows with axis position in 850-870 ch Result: 11.33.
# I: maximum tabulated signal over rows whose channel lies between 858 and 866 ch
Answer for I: 12.16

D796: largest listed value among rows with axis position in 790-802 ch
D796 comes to 15.9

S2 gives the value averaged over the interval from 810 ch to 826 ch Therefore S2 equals 15.2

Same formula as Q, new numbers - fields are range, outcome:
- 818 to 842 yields 10.26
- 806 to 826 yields 15.03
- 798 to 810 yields 15.44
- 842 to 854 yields 12.25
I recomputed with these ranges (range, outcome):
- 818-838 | 15.27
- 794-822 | 16.19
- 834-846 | 14.33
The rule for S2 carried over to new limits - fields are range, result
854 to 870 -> 12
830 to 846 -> 13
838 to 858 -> 13.1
